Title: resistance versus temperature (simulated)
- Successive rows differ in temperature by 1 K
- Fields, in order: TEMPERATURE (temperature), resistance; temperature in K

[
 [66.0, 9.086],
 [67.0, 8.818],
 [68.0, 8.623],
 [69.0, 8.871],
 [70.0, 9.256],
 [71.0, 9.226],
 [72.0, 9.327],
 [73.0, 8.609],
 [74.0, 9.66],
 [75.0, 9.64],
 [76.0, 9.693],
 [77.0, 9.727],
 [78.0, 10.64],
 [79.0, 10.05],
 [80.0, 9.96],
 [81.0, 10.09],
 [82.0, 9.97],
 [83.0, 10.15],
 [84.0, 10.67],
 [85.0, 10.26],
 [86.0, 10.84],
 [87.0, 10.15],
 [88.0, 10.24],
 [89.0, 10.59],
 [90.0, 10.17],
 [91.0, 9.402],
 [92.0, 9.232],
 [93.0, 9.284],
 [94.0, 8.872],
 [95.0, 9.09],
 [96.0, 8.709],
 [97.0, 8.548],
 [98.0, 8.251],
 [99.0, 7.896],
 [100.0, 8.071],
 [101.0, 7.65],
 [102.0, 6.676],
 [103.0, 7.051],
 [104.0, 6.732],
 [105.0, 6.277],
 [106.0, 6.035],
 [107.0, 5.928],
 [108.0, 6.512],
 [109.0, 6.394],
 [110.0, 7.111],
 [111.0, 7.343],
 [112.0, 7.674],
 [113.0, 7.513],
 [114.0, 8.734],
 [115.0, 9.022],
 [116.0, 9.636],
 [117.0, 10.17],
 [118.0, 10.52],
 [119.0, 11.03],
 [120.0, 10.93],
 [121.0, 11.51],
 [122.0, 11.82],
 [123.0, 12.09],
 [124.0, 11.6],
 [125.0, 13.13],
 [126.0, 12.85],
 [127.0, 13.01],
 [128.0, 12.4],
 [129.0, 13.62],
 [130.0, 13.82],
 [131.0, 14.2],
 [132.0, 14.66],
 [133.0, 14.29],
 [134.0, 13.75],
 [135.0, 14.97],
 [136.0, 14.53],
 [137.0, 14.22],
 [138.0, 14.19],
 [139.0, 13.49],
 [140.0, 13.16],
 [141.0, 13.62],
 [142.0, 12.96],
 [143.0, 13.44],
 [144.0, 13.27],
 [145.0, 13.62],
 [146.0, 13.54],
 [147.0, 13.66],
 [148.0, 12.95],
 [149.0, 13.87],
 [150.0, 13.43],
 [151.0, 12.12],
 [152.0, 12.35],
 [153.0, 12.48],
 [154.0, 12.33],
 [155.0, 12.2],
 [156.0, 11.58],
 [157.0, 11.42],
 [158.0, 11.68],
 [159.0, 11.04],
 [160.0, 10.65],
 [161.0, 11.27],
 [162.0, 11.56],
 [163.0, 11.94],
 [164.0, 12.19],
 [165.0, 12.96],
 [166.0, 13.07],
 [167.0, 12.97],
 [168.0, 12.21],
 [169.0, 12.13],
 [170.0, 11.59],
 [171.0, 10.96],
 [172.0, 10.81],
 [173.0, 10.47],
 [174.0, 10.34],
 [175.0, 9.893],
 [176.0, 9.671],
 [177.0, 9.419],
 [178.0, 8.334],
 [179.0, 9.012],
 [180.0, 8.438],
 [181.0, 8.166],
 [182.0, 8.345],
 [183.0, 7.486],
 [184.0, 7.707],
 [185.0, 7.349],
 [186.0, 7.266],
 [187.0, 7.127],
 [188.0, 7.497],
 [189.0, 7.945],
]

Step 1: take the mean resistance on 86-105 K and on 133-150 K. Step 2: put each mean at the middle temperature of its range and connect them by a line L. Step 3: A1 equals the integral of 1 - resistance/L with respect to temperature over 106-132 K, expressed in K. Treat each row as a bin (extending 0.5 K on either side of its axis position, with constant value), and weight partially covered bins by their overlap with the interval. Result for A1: 2.4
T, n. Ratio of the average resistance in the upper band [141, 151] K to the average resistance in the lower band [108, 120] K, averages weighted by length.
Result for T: 1.54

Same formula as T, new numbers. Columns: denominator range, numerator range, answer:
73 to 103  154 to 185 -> 1.13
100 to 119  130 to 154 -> 1.76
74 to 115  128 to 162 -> 1.50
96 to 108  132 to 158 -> 1.83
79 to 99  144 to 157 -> 1.32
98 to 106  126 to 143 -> 1.92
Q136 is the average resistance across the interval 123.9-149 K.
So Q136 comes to 13.6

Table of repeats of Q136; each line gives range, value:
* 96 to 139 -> 10.3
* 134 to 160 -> 13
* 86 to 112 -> 8.13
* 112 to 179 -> 12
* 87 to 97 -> 9.49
